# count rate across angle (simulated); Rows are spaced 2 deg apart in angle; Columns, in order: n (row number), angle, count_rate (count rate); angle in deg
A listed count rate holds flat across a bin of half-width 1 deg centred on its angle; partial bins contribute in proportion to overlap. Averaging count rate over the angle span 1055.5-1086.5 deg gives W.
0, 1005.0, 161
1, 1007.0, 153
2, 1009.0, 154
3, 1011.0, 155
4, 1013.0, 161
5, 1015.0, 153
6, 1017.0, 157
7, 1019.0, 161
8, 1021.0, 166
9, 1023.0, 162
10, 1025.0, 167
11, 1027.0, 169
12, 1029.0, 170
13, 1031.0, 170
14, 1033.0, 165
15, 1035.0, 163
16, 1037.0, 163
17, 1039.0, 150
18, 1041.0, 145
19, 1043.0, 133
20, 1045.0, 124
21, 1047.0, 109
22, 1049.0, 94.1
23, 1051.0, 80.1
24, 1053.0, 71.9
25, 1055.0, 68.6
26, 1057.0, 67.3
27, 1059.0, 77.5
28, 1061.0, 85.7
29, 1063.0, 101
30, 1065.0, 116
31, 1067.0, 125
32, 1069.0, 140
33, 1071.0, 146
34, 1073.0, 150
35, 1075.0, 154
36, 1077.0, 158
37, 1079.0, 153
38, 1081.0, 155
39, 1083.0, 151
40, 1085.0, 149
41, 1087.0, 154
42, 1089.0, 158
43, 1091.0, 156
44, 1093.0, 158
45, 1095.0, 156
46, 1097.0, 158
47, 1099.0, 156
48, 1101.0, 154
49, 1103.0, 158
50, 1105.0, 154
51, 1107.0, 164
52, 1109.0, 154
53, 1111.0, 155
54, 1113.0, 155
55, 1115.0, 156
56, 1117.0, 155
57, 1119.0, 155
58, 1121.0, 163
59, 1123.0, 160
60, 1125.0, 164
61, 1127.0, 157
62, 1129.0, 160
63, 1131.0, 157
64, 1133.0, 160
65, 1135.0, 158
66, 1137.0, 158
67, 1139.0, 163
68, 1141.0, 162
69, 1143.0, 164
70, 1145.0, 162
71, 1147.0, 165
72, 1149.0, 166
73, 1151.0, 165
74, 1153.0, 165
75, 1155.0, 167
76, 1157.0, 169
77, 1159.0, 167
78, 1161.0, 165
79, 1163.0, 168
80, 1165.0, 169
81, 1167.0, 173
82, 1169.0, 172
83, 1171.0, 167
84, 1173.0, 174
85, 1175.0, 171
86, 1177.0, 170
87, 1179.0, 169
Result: 128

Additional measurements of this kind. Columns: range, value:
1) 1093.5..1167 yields 161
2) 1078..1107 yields 155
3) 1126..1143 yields 160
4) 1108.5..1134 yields 158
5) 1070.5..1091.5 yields 153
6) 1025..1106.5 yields 137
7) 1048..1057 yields 77.4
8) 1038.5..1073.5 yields 109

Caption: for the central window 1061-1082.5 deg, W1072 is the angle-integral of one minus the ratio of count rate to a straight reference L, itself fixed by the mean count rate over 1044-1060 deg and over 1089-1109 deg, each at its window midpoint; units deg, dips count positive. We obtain -3.8 deg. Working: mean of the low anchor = 86.6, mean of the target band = 138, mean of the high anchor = 157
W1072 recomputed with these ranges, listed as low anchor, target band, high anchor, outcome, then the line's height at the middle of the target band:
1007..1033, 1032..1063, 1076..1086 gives 8.92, 158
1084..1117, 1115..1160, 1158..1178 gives 0.45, 163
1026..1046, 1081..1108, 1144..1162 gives 0.78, 160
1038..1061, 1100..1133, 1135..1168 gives -3.36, 143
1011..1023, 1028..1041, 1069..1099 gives -0.34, 158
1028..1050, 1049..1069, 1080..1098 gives 7.76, 149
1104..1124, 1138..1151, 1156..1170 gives 0.06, 165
